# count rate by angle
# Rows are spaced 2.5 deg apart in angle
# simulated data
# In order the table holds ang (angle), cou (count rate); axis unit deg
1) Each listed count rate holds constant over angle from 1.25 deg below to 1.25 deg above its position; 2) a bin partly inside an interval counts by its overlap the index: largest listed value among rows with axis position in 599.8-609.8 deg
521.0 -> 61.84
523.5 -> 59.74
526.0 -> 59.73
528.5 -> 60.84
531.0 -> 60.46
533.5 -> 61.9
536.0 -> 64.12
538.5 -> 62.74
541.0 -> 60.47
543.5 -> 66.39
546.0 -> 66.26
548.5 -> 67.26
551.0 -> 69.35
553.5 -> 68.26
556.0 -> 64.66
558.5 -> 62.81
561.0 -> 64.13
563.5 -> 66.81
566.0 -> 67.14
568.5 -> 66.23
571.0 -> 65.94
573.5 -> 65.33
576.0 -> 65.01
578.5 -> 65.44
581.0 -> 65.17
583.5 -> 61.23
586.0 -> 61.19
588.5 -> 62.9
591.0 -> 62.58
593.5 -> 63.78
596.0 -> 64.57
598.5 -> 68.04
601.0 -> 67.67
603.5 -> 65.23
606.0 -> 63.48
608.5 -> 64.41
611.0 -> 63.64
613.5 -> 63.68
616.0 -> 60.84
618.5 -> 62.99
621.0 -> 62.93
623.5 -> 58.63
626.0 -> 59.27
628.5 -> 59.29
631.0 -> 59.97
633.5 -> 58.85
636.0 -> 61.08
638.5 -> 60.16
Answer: 67.67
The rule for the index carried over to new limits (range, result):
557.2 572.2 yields 67.14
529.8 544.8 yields 66.39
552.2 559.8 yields 68.26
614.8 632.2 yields 62.99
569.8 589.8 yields 65.94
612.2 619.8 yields 63.68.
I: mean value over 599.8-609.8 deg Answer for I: 65.2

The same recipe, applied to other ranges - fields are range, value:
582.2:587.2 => 61.2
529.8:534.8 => 61.2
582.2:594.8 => 62.4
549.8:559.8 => 66.2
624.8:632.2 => 59.5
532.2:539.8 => 62.9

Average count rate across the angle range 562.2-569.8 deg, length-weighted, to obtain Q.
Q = 66.7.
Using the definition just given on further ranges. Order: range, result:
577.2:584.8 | 63.9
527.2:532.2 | 60.6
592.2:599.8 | 65.5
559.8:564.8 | 65.5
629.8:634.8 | 59.4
